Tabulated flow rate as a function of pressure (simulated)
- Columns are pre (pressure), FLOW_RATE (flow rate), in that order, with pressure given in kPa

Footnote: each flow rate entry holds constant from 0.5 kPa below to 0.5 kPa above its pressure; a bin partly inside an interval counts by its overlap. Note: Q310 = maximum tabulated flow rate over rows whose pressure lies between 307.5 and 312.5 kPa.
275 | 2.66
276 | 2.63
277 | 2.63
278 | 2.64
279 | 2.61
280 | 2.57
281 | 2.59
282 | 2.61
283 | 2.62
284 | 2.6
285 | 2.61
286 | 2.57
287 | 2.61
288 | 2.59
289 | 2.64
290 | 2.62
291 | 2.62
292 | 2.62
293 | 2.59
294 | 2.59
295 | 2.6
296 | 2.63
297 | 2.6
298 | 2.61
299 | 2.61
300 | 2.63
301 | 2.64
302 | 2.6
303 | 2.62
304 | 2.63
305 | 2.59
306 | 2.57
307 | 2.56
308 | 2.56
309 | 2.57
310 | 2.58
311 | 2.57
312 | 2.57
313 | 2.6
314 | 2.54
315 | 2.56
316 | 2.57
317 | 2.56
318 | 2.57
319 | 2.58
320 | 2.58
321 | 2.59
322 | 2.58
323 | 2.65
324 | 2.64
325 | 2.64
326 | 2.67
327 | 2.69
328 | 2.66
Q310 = 2.58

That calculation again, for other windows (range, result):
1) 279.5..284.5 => 2.62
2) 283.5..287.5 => 2.61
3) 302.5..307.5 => 2.63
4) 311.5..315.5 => 2.6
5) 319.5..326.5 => 2.67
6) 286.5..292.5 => 2.64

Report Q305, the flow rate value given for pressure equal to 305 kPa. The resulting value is 2.59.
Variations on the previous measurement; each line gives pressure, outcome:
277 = 2.63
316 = 2.57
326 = 2.67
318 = 2.57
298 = 2.61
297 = 2.6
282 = 2.61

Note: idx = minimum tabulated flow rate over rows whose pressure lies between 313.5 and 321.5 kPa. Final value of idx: 2.54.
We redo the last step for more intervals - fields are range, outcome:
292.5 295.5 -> 2.59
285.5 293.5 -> 2.57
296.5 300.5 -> 2.6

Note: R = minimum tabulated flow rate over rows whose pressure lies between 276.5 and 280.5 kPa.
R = 2.57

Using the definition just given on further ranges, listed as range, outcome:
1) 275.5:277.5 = 2.63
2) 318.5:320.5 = 2.58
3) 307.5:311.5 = 2.56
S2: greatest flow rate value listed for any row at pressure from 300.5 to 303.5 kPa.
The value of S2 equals 2.64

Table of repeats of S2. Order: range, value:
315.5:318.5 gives 2.57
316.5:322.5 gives 2.59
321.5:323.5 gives 2.65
